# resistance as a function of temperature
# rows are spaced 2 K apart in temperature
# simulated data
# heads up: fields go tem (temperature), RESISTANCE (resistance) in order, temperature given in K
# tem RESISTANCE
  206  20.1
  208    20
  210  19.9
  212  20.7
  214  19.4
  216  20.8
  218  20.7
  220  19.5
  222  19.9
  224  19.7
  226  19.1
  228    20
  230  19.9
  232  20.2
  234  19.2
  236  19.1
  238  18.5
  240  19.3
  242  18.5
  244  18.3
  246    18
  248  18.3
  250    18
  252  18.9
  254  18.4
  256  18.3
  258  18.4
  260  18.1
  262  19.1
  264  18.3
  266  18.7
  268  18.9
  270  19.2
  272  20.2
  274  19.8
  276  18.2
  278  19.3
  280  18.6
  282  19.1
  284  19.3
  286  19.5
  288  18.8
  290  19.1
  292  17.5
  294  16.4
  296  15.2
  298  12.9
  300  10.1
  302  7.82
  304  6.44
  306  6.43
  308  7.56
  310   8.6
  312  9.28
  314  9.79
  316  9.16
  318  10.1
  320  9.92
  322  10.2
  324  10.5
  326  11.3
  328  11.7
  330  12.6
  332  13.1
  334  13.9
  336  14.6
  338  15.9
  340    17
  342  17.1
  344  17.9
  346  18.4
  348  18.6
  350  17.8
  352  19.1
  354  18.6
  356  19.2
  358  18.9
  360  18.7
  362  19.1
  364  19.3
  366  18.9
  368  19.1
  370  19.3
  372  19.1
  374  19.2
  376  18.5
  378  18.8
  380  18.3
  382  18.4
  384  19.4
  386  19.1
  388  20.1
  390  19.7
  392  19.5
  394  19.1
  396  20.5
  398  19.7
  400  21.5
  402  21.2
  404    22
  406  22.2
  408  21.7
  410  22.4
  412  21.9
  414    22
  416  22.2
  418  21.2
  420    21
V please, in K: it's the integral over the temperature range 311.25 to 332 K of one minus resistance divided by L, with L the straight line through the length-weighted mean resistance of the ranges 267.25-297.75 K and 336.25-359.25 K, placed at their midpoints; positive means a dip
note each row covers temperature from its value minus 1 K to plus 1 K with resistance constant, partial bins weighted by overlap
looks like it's 8.63 K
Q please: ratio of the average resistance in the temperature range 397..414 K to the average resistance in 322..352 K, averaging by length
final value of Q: 1.44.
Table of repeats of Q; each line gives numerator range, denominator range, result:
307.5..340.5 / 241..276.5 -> 0.61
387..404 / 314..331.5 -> 1.89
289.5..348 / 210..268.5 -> 0.65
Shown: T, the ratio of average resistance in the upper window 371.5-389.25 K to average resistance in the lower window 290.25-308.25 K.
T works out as 1.63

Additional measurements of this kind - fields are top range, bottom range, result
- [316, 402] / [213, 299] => 0.91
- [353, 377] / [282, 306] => 1.30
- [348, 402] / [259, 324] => 1.31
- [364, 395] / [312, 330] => 1.84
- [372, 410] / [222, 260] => 1.06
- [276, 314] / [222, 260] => 0.74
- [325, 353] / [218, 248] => 0.81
